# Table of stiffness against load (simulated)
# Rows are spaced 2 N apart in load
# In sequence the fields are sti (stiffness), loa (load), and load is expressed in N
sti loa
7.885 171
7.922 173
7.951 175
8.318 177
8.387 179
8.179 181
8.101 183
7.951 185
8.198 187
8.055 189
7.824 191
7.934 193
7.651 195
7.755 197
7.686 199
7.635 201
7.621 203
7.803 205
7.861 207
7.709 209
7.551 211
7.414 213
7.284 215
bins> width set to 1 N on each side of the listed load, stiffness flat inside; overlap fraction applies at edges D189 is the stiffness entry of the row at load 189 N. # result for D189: 8.055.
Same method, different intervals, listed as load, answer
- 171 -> 7.885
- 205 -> 7.803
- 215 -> 7.284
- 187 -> 8.198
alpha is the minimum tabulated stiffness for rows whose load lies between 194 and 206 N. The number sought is 7.621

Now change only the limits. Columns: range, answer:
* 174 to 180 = 7.951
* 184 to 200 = 7.651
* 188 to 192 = 7.824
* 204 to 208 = 7.803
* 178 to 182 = 8.179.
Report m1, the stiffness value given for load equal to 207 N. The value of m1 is 7.861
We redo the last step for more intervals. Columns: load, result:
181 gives 8.179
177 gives 8.318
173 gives 7.922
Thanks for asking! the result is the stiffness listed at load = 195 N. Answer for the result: 7.651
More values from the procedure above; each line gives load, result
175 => 7.951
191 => 7.824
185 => 7.951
